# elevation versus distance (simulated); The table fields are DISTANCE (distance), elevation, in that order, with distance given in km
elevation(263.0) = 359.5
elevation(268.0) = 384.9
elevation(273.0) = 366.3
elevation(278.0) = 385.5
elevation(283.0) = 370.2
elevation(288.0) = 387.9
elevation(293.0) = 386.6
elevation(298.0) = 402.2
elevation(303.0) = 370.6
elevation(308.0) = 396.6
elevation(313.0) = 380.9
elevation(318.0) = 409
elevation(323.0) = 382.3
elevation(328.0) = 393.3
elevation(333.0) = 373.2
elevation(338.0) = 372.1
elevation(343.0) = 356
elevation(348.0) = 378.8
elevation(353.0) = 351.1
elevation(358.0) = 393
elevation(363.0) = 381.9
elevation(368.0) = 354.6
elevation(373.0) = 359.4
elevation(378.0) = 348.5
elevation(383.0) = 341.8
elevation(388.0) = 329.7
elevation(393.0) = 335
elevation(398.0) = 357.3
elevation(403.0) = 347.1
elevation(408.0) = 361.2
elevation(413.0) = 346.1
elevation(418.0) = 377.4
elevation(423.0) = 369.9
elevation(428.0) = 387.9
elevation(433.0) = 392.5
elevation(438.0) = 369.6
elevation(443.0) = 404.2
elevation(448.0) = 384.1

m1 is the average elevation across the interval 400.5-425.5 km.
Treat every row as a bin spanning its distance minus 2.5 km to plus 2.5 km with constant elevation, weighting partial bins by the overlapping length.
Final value 360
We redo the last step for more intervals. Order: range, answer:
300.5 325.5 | 388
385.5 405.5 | 342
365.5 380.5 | 354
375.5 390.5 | 340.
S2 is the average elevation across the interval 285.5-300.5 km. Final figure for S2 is 392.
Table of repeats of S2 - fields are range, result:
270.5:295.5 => 379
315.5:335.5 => 389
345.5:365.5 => 376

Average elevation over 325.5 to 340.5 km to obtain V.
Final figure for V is 380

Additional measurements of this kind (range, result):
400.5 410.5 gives 354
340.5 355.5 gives 362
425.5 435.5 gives 390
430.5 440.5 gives 381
